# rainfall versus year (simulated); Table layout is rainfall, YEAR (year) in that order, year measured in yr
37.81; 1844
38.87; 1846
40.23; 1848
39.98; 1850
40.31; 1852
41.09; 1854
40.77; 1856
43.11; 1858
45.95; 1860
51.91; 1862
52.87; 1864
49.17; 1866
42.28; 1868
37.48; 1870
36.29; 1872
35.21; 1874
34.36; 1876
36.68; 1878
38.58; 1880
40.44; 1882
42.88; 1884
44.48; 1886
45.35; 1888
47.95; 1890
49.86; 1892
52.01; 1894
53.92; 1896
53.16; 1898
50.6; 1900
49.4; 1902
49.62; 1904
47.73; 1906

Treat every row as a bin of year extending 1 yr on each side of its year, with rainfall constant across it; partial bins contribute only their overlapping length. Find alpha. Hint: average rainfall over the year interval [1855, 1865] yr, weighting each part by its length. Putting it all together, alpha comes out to 46.9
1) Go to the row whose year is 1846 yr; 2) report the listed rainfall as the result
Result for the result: 38.87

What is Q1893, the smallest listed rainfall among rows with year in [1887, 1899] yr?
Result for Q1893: 45.35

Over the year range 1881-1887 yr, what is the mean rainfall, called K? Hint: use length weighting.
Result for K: 42.6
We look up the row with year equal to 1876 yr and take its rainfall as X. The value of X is 34.36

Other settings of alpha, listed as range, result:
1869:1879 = 36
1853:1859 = 41.7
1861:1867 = 51.3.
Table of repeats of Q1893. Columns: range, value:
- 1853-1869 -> 40.77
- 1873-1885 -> 34.36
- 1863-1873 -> 36.29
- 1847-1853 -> 39.98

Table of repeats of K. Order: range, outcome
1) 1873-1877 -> 34.8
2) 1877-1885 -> 39.6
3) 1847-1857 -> 40.5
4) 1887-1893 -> 47.7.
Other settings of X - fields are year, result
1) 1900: 50.6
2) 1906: 47.73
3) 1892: 49.86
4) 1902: 49.4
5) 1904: 49.62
